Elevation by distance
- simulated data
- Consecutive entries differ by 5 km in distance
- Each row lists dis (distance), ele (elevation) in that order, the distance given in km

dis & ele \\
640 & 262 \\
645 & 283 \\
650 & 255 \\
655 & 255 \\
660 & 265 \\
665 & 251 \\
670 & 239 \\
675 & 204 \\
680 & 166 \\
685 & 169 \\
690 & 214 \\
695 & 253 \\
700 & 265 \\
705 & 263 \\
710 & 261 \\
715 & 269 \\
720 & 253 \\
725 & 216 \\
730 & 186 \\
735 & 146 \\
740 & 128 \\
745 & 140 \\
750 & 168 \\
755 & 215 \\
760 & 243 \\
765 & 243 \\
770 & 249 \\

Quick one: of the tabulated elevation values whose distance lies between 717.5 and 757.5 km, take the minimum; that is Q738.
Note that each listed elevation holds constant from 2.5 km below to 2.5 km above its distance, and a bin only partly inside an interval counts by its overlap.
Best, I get 128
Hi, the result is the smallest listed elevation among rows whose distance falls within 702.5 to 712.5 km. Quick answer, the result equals 261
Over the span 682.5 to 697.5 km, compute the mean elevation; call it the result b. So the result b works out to 212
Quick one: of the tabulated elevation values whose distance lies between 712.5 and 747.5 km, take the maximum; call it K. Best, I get 269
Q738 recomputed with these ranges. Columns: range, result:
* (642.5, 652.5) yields 255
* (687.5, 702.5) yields 214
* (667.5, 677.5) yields 204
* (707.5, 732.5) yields 186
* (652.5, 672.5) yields 239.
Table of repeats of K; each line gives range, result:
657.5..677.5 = 265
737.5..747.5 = 140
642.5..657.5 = 283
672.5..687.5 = 204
